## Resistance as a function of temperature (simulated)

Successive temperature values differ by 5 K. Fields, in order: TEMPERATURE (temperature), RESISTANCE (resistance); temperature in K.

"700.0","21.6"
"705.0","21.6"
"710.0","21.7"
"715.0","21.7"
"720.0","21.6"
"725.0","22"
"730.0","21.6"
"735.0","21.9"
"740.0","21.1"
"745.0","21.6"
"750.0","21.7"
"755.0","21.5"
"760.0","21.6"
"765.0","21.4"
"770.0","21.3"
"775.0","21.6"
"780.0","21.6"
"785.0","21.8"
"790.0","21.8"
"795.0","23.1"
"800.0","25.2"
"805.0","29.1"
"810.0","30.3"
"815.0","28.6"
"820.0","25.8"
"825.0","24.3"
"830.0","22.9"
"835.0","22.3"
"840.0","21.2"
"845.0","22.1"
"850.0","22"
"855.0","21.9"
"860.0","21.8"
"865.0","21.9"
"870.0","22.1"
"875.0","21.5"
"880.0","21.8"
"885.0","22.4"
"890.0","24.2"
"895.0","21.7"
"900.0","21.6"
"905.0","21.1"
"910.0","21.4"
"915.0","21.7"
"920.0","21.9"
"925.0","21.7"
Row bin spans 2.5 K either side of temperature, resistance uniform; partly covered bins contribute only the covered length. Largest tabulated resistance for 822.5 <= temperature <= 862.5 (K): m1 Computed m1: 24.3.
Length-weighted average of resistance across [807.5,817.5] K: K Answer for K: 29.4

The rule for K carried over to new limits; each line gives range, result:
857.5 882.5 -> 21.8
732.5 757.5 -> 21.6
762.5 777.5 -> 21.4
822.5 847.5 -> 22.6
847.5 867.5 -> 21.9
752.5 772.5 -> 21.4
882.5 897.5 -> 22.8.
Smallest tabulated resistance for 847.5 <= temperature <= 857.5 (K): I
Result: 21.9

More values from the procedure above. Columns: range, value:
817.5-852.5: 21.2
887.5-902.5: 21.6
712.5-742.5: 21.1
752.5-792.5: 21.3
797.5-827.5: 24.3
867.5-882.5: 21.5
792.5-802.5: 23.1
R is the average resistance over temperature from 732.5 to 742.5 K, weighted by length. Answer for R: 21.5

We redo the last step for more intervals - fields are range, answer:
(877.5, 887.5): 22.1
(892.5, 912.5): 21.4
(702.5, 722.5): 21.6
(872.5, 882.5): 21.6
